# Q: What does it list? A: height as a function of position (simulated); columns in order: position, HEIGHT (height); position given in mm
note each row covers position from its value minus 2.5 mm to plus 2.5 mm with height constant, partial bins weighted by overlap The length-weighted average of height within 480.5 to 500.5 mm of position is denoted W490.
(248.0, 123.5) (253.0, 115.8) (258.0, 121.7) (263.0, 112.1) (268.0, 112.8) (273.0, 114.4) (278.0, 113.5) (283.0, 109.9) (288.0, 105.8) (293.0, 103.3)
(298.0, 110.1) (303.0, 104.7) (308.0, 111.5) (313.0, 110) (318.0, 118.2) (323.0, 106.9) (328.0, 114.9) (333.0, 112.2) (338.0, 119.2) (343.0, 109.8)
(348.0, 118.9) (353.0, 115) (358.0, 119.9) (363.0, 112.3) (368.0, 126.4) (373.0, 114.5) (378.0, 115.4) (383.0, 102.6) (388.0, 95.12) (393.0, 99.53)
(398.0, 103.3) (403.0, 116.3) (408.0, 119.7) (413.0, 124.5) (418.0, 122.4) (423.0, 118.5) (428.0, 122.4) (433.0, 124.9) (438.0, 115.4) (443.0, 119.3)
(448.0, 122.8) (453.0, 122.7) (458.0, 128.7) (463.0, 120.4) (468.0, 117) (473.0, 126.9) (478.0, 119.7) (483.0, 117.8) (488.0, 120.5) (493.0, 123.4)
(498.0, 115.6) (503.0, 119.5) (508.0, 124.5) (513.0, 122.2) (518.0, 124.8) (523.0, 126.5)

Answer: 119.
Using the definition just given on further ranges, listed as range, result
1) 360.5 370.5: 119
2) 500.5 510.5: 122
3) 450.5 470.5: 122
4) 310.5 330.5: 112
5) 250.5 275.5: 115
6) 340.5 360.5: 116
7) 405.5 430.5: 122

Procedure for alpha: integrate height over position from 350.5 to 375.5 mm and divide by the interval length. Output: 118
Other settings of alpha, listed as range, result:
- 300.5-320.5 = 111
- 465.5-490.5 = 120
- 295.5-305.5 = 107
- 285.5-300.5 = 106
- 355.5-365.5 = 116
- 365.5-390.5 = 111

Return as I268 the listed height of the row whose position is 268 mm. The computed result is 112.8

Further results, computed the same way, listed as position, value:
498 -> 115.6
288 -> 105.8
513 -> 122.2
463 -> 120.4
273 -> 114.4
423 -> 118.5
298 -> 110.1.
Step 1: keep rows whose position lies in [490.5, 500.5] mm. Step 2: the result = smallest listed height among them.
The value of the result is 115.6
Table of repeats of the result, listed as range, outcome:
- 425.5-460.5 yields 115.4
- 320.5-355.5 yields 106.9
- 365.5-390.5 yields 95.12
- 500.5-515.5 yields 119.5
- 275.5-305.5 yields 103.3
